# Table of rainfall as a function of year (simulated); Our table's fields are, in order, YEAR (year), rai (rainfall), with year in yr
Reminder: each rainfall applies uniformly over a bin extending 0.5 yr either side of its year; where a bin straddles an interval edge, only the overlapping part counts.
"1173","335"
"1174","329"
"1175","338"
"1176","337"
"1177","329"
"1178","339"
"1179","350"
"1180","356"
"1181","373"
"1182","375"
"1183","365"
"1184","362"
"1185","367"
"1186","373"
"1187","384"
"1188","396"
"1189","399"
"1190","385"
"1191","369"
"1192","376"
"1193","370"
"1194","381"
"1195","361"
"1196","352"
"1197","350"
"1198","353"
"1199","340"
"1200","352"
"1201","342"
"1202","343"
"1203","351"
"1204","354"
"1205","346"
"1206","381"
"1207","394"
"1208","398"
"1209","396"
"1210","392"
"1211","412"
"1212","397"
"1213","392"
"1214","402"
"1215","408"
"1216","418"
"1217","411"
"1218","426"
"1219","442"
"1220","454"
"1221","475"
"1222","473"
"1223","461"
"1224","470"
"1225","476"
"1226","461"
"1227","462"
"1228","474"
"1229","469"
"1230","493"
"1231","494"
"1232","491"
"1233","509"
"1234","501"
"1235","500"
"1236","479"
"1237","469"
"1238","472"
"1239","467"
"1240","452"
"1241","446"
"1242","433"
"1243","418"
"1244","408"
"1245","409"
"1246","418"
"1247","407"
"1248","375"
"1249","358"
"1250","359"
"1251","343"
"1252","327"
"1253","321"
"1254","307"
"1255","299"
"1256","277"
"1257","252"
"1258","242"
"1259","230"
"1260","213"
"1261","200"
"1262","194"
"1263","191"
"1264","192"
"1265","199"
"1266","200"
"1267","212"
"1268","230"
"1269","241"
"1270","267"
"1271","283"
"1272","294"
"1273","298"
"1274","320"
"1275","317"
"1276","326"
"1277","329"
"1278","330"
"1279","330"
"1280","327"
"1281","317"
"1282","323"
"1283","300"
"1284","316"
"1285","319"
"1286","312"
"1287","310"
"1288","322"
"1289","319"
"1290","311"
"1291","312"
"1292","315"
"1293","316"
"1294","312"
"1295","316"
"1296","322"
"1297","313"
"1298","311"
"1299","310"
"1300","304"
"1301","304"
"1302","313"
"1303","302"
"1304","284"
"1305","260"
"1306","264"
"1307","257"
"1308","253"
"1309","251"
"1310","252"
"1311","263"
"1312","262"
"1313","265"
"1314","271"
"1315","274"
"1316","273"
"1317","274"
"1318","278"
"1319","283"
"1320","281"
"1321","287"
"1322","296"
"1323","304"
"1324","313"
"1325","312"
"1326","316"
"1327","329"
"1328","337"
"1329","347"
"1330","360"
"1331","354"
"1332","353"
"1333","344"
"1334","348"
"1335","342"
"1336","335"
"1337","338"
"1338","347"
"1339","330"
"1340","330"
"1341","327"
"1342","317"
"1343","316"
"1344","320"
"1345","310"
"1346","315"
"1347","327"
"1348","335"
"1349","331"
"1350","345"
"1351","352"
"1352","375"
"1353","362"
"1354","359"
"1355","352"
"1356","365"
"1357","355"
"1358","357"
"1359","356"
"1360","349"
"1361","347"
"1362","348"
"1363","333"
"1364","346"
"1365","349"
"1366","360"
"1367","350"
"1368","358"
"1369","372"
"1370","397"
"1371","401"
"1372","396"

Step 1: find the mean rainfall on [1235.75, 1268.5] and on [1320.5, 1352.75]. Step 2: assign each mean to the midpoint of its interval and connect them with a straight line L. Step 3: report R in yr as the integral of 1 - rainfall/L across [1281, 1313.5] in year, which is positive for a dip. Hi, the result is 3.1 yr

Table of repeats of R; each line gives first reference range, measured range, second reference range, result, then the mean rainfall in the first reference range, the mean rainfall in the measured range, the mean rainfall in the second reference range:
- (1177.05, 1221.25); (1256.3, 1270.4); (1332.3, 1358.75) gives 5.6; 380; 219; 340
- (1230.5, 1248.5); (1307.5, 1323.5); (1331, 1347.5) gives 3.9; 453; 273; 332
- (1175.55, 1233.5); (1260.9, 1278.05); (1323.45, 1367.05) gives 5.3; 399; 256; 341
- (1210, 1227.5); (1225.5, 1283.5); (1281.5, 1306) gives 4.6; 436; 349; 308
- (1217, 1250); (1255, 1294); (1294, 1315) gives 7.9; 452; 279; 284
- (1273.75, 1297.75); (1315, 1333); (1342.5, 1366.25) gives 1.2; 318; 311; 344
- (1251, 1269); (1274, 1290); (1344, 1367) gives -3.2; 243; 320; 346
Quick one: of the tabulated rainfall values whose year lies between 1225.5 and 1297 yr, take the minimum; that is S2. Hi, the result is 191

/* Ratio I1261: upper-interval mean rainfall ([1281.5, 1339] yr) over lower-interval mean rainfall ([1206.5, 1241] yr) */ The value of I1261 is 0.68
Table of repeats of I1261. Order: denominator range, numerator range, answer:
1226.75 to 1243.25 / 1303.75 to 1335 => 0.63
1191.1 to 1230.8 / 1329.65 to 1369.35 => 0.85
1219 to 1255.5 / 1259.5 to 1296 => 0.65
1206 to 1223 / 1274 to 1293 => 0.76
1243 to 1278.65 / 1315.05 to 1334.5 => 1.07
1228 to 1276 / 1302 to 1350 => 0.88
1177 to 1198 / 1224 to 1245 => 1.27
